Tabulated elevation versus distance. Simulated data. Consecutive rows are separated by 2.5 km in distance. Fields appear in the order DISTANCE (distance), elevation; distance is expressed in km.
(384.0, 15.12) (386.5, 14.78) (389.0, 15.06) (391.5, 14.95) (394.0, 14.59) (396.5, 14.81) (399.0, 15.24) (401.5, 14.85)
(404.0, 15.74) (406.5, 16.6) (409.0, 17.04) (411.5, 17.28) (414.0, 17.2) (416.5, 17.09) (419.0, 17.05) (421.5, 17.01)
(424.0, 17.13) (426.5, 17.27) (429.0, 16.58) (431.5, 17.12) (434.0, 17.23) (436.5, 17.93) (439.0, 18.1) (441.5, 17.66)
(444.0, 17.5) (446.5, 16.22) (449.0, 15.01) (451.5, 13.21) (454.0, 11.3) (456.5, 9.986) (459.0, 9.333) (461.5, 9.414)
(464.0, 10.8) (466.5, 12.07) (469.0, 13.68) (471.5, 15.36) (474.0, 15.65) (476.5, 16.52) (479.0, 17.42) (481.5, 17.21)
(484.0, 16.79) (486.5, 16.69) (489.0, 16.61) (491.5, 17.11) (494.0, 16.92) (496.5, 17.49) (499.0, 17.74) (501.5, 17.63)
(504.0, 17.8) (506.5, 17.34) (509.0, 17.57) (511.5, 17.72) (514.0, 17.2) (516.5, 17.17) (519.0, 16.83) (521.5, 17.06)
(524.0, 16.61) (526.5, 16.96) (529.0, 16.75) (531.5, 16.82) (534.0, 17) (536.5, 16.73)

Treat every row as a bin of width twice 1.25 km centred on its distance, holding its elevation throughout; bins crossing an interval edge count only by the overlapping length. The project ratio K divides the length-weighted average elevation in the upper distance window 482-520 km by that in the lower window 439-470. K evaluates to 1.3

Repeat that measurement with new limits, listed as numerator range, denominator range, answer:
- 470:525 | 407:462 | 1.08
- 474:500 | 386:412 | 1.09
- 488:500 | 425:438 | 1.00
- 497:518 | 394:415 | 1.10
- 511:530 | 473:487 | 1.02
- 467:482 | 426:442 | 0.90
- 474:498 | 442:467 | 1.34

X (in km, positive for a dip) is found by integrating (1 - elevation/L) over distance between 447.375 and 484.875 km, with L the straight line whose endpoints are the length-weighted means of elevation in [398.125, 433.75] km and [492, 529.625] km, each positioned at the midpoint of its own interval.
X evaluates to 7.5 km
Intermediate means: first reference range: 16.7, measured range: 13.6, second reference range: 17.3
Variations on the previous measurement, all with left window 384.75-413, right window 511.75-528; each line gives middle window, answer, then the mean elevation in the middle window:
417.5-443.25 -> -2.2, 17.3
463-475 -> 2.1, 13.5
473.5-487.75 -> -0.2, 16.8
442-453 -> 0.4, 15.5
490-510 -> -0.8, 17.4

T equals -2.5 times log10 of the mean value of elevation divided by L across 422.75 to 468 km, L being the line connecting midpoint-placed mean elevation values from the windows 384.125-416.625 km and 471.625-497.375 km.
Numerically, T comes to 0.11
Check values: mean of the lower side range 15.7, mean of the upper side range 16.8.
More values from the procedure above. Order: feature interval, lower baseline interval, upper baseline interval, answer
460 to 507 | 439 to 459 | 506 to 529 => 0.00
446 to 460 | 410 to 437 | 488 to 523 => 0.36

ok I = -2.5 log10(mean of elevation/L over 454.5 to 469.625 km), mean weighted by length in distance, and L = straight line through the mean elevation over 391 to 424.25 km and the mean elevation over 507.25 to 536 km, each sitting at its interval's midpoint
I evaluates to 0.47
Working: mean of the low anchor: 16.2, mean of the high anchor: 17.1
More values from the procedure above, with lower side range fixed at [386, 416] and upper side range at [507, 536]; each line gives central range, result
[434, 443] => -0.105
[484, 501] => -0.023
